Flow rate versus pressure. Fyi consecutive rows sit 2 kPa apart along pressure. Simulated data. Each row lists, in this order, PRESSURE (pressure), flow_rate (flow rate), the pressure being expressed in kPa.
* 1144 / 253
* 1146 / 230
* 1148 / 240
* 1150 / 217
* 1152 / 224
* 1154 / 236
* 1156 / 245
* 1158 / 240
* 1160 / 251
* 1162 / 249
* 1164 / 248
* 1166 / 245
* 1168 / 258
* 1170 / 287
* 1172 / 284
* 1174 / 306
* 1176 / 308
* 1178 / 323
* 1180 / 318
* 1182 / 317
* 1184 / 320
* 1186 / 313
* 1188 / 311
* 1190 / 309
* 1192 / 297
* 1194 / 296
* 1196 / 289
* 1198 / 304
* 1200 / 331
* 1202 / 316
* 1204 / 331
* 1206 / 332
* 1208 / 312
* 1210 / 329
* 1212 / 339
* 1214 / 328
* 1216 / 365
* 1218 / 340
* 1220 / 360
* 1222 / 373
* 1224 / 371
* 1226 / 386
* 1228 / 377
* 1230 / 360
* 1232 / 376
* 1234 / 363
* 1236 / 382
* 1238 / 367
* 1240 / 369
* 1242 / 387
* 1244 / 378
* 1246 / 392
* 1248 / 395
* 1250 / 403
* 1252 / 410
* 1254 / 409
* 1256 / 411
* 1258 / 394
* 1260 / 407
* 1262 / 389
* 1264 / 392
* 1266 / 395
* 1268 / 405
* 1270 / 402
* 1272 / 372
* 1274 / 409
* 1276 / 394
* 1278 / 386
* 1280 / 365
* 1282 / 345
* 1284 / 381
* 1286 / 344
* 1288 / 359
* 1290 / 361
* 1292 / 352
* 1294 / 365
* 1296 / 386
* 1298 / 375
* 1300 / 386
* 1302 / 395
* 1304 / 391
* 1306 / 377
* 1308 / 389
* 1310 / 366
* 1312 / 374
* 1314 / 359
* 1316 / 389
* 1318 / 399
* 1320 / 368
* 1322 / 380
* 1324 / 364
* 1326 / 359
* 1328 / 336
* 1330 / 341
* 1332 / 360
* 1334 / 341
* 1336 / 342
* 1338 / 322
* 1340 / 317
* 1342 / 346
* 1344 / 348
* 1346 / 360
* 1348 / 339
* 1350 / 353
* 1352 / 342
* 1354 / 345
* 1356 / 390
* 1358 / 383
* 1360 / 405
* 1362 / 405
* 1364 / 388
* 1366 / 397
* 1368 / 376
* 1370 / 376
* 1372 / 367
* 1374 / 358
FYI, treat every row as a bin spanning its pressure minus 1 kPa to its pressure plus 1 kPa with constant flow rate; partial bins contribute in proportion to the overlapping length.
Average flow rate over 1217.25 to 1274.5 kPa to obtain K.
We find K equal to 385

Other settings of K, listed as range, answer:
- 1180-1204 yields 311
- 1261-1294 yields 378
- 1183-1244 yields 342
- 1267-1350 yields 367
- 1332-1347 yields 341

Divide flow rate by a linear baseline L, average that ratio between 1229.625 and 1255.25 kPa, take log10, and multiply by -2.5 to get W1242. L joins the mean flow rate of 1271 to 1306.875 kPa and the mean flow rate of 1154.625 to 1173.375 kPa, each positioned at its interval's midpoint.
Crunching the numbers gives -0.16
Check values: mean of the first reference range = 257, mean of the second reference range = 375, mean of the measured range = 385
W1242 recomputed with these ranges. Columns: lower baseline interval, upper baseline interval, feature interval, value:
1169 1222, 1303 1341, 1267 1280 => -0.139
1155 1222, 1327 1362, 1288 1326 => -0.105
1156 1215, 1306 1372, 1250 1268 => -0.211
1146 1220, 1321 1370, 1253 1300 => -0.155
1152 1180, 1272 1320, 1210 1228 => -0.147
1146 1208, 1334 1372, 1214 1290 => -0.196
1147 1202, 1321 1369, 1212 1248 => -0.201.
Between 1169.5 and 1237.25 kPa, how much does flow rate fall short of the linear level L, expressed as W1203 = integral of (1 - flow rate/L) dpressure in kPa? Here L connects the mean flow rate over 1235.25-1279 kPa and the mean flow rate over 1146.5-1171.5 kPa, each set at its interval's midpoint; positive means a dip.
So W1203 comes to -4.3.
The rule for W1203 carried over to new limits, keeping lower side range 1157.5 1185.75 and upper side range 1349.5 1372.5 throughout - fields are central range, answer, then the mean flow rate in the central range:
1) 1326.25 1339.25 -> 0.8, 341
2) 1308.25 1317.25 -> -0.5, 374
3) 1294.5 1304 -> -1.0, 385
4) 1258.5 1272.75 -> -2.8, 395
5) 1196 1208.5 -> -0.8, 319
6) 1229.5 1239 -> -1.7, 370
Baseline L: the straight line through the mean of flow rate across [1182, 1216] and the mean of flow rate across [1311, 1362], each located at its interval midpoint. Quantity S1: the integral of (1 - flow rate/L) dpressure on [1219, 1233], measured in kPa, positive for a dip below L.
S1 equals -2.0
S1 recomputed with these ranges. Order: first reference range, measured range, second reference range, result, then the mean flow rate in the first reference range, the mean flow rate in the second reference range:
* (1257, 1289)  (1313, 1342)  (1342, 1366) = 1.46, 384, 369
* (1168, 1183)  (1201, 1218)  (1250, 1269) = 0.54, 303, 401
